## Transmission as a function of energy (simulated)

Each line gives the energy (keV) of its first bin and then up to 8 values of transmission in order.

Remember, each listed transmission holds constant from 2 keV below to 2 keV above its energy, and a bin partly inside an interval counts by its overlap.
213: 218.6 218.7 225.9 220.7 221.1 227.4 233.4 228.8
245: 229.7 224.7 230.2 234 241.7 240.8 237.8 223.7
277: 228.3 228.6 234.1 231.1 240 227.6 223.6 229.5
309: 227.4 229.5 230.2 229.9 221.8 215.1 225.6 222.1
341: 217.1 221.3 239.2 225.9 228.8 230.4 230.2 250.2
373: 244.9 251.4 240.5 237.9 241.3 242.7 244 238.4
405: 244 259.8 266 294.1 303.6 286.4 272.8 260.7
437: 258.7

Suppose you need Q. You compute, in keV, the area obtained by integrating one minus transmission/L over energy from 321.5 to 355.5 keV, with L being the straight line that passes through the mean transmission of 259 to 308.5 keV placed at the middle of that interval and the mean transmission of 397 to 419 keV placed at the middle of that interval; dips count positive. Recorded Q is 2.8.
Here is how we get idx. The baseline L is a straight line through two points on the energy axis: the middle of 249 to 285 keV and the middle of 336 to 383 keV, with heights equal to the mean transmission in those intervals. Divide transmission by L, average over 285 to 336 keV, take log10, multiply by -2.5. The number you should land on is 0.03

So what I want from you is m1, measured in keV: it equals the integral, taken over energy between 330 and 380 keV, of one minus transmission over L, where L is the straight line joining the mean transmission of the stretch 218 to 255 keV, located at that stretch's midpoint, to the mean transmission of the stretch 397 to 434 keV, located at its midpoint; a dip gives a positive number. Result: 4.4 keV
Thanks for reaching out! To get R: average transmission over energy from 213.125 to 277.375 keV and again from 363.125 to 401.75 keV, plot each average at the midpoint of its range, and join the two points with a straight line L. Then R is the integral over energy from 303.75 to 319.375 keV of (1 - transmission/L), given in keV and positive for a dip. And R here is 0.4 keV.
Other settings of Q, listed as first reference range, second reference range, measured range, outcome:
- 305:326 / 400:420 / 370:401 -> 1.38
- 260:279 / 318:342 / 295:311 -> 0.04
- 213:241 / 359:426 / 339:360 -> 1.61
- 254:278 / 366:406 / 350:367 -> 0.83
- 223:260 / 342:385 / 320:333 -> 0.63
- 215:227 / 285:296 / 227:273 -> -0.87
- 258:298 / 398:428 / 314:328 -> 1.05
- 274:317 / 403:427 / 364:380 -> 0.89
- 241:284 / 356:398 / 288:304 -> 0.26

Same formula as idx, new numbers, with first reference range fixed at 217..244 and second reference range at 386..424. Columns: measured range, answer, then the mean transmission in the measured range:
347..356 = 0.077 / 232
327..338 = 0.115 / 221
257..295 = 0.002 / 234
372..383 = 0.037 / 246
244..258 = 0.002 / 229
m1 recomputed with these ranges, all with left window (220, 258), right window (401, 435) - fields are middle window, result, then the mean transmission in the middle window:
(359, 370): 0.96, 236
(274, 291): 0.57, 230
